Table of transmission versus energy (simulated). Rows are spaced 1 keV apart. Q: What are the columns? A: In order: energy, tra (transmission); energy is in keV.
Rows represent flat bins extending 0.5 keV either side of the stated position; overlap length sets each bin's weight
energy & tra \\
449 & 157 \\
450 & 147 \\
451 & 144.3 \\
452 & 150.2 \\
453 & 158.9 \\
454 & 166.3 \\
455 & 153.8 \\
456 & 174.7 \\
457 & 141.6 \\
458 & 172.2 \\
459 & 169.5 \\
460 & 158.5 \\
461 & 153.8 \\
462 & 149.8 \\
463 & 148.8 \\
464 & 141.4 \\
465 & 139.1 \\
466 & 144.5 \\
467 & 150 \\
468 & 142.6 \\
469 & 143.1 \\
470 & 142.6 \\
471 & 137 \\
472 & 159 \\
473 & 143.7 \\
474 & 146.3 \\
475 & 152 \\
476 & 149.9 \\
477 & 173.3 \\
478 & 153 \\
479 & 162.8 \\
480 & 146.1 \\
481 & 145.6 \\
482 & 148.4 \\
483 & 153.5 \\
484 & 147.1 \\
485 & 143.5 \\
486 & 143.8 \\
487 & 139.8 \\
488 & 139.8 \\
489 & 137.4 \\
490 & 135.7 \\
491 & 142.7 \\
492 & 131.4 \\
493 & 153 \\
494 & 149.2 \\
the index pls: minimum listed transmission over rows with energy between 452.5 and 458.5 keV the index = 141.6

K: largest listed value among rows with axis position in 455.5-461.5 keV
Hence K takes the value 174.7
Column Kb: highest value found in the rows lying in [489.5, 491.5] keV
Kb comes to 142.7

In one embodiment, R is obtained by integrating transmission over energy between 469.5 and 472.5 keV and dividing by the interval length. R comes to 146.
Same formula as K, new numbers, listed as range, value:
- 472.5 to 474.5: 146.3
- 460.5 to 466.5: 153.8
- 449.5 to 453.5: 158.9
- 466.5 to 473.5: 159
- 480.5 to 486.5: 153.5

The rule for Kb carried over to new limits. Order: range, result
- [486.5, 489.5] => 139.8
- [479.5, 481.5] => 146.1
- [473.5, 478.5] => 173.3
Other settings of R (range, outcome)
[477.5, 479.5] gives 158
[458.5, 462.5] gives 158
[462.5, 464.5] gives 145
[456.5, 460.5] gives 160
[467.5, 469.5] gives 143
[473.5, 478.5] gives 155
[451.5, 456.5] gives 161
